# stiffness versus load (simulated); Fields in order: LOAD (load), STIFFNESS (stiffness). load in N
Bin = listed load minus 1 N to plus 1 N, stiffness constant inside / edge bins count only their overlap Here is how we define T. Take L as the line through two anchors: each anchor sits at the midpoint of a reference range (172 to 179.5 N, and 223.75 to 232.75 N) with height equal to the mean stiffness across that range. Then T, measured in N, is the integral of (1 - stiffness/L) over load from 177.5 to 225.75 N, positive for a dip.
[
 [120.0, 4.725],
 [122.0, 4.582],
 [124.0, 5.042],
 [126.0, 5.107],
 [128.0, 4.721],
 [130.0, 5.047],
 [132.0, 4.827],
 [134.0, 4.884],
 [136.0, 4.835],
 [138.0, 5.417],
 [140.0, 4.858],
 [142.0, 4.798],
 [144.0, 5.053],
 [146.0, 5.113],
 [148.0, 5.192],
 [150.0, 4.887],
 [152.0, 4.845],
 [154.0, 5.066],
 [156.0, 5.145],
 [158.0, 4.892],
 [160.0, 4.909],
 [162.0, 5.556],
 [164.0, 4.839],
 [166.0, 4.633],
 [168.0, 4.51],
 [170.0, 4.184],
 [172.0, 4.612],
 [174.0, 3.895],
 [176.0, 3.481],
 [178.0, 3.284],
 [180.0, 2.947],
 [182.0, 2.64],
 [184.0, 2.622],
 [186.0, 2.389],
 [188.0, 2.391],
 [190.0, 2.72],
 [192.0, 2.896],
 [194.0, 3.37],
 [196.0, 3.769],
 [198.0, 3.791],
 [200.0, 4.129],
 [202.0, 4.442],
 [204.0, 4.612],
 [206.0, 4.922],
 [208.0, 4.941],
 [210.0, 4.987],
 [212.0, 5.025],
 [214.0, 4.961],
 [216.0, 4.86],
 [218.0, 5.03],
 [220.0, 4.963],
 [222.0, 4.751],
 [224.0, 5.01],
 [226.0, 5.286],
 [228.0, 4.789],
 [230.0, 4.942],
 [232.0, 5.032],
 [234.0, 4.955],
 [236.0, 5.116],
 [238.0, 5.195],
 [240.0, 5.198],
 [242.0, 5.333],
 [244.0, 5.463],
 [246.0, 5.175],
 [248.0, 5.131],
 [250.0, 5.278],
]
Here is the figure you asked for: 4.1 N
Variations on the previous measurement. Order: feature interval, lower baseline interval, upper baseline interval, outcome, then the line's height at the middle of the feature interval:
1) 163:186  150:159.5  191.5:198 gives 2.9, 4.22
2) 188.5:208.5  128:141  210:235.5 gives 4.3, 4.97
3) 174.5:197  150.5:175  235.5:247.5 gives 8.8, 4.9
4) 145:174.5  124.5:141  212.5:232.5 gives 0.8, 4.96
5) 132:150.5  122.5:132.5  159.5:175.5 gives -0.7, 4.82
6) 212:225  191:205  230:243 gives -1.2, 4.53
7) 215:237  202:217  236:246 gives 0.4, 5.08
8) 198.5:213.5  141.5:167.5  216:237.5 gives 0.9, 4.99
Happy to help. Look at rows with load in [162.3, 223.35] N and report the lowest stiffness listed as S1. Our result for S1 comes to 2.389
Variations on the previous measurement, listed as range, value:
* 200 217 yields 4.129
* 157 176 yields 3.481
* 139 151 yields 4.798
